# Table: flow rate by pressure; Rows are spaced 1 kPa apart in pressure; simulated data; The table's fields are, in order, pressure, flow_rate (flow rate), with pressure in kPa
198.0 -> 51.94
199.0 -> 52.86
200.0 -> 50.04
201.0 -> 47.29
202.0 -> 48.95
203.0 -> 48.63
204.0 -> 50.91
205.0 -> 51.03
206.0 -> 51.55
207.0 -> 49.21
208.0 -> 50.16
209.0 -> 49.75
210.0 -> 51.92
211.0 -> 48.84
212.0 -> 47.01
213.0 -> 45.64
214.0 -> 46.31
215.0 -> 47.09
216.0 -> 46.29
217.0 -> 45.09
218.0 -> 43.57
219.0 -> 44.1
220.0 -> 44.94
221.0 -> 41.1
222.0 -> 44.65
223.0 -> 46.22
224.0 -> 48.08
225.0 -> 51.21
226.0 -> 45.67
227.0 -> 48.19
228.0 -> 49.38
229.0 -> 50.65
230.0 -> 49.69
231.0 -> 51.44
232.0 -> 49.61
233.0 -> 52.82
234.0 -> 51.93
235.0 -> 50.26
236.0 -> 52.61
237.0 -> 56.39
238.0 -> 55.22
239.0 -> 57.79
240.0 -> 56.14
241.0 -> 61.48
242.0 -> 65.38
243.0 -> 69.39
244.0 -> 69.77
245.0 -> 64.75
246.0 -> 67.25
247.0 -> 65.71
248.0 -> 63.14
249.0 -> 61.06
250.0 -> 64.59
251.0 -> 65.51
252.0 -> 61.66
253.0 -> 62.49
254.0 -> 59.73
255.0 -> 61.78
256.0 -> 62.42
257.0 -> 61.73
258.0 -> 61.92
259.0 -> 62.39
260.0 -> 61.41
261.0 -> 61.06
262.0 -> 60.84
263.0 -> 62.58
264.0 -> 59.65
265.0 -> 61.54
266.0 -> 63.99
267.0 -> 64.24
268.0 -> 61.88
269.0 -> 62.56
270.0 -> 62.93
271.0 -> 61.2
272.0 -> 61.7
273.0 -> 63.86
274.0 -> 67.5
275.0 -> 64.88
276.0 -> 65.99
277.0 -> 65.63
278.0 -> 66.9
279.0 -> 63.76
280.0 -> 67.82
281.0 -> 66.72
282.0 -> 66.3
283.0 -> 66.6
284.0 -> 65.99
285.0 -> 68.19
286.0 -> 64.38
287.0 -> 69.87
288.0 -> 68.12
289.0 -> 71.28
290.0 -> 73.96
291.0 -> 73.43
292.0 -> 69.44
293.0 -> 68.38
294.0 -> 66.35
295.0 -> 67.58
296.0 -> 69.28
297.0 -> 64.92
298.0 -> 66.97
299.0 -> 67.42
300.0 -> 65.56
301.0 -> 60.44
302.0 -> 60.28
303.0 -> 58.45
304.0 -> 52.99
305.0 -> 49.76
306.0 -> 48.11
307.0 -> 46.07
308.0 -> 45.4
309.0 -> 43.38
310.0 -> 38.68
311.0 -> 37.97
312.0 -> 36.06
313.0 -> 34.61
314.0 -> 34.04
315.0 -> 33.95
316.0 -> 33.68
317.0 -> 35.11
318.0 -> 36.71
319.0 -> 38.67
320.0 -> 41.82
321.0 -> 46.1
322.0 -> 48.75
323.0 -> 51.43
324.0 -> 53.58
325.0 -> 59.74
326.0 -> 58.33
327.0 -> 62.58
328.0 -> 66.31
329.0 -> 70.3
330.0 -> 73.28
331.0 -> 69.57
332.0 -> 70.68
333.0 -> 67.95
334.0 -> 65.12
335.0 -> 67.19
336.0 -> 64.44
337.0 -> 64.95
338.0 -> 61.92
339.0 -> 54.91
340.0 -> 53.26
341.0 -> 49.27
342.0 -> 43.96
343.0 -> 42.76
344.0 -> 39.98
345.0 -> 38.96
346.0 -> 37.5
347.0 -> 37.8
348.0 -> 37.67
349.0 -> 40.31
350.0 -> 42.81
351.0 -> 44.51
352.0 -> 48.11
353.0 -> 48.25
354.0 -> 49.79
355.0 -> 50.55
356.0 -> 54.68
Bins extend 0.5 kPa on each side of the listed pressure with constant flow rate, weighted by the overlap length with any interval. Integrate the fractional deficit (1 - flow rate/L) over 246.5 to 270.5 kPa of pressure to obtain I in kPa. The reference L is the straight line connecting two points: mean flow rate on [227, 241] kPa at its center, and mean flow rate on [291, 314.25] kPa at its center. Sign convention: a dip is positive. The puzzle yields -3.9 kPa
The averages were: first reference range 52.8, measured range 62.4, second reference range 55.1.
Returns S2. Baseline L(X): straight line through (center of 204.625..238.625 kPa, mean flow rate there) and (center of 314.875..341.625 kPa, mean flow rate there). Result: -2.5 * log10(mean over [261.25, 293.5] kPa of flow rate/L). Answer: -0.24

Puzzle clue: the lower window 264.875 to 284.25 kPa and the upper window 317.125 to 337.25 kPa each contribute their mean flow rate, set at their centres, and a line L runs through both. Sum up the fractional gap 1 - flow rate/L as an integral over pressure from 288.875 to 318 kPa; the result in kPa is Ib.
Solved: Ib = 3.65 kPa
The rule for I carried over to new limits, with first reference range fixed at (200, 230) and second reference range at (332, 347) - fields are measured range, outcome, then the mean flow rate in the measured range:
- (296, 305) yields -1.7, 61.8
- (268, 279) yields -3.0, 64.2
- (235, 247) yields -3.0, 61.2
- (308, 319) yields 3.3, 36.9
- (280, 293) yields -4.4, 68.6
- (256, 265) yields -2.1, 61.5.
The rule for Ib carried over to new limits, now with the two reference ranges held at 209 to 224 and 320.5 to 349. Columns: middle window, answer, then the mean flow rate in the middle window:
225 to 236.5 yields -0.7 kPa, 50.2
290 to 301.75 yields -3.4 kPa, 67.4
